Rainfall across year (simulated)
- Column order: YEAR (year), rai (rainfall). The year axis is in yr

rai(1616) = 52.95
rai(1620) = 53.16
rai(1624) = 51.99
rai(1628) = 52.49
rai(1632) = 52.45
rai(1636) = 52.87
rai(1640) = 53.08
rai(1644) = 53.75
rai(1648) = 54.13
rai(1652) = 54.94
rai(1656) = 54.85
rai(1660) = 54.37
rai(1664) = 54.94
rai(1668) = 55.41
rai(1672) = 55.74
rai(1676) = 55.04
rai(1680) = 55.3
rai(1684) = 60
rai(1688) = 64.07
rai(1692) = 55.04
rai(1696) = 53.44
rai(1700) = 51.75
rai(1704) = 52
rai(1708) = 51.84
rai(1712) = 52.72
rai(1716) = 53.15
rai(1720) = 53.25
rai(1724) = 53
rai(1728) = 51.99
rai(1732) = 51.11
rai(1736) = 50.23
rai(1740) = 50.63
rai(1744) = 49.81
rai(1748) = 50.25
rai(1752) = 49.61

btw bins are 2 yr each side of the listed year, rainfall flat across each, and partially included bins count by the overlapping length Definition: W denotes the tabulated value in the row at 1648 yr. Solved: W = 54.13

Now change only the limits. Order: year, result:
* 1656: 54.85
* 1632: 52.45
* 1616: 52.95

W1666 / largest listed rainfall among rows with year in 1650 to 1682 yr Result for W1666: 55.74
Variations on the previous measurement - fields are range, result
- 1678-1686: 60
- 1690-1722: 55.04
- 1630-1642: 53.08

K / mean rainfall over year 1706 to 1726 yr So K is 52.8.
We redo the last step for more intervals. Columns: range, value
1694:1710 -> 52.3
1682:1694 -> 59.7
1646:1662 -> 54.6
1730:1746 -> 50.4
